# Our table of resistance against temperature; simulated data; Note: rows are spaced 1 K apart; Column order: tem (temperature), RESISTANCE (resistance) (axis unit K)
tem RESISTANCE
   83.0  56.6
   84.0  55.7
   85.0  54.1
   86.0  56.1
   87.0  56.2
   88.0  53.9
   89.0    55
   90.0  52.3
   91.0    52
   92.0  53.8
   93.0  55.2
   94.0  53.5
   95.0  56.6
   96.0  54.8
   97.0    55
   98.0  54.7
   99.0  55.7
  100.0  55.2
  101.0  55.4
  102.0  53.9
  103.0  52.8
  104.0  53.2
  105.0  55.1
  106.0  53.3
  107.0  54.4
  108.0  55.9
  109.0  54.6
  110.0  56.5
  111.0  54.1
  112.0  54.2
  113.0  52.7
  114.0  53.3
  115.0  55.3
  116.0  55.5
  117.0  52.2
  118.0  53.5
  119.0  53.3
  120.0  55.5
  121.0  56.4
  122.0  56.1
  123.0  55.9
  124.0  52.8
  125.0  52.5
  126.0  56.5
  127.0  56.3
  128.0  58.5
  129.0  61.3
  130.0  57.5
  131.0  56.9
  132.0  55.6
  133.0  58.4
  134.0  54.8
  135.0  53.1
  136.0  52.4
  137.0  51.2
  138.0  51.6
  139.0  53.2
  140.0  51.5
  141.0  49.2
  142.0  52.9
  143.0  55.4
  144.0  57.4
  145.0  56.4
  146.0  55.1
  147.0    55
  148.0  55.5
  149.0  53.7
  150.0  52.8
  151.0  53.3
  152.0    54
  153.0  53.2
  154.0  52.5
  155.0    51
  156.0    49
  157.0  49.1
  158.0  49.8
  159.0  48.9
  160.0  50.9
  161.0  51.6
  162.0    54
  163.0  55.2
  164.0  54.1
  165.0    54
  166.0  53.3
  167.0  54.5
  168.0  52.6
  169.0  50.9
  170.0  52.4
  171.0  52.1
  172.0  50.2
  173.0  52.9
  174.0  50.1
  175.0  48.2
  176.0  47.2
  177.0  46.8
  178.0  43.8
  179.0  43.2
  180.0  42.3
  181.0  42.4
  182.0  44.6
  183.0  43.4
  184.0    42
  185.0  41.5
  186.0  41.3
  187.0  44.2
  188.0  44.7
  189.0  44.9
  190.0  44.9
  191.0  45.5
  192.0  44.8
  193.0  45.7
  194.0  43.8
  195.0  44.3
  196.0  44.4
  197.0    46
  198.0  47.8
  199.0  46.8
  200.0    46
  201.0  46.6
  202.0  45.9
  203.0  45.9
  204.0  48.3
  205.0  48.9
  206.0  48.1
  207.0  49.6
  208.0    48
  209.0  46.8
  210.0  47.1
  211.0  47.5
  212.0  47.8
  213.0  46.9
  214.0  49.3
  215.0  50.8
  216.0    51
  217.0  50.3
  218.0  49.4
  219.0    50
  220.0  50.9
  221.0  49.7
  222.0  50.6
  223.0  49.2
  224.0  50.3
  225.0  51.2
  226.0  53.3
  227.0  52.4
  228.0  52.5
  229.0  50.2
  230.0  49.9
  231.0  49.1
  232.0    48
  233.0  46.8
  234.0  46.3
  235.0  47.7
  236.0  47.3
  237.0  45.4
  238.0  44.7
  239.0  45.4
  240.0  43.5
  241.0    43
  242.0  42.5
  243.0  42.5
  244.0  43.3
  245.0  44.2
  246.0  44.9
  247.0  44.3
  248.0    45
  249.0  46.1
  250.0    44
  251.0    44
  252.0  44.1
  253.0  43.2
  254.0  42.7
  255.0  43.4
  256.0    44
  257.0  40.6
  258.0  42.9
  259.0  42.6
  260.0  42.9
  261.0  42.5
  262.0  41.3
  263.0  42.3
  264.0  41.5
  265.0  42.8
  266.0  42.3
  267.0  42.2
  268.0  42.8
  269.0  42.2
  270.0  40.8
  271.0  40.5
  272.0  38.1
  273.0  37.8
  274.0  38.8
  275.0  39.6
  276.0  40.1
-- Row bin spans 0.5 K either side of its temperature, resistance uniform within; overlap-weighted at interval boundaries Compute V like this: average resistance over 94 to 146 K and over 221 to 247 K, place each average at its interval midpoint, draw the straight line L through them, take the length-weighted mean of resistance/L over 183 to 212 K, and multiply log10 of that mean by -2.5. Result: 0.09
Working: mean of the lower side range 54.7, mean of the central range 45.8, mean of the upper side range 47.4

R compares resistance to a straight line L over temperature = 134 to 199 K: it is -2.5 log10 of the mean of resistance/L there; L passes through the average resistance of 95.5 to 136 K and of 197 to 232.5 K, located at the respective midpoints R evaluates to 0.051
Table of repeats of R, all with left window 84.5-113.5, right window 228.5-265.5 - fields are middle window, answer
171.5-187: 0.09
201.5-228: -0.06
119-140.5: -0.05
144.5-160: -0.04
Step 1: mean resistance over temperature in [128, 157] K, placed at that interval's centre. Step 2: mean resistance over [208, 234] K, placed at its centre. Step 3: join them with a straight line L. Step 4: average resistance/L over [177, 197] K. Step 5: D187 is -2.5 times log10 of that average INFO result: 0.17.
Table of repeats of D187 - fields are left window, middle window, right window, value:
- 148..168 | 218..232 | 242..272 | -0.10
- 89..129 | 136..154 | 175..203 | -0.07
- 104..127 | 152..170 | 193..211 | -0.04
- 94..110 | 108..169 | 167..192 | -0.07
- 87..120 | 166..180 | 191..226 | 0.01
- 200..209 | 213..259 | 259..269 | -0.05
